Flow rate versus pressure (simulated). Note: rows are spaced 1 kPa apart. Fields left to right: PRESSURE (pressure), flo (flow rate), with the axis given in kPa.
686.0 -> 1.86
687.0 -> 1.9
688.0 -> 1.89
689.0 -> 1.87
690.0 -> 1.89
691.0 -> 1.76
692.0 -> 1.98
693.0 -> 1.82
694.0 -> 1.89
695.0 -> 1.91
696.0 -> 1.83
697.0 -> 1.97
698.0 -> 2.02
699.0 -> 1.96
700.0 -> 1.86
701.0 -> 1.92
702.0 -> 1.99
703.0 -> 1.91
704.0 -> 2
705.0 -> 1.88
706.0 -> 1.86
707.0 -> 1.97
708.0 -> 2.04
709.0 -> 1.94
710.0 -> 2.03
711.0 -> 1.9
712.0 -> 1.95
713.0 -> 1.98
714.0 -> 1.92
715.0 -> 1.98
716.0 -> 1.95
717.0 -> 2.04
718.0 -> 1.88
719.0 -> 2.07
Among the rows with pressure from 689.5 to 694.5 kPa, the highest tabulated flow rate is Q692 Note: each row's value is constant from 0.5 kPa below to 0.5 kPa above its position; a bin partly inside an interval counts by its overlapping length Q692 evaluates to 1.98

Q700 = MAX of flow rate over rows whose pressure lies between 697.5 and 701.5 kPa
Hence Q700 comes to 2.02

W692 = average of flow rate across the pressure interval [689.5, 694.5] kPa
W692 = 1.87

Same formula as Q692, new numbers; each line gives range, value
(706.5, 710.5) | 2.04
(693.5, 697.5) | 1.97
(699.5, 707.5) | 2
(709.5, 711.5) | 2.03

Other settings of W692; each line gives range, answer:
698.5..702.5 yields 1.93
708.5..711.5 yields 1.96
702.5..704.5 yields 1.96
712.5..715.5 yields 1.96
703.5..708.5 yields 1.95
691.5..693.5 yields 1.9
